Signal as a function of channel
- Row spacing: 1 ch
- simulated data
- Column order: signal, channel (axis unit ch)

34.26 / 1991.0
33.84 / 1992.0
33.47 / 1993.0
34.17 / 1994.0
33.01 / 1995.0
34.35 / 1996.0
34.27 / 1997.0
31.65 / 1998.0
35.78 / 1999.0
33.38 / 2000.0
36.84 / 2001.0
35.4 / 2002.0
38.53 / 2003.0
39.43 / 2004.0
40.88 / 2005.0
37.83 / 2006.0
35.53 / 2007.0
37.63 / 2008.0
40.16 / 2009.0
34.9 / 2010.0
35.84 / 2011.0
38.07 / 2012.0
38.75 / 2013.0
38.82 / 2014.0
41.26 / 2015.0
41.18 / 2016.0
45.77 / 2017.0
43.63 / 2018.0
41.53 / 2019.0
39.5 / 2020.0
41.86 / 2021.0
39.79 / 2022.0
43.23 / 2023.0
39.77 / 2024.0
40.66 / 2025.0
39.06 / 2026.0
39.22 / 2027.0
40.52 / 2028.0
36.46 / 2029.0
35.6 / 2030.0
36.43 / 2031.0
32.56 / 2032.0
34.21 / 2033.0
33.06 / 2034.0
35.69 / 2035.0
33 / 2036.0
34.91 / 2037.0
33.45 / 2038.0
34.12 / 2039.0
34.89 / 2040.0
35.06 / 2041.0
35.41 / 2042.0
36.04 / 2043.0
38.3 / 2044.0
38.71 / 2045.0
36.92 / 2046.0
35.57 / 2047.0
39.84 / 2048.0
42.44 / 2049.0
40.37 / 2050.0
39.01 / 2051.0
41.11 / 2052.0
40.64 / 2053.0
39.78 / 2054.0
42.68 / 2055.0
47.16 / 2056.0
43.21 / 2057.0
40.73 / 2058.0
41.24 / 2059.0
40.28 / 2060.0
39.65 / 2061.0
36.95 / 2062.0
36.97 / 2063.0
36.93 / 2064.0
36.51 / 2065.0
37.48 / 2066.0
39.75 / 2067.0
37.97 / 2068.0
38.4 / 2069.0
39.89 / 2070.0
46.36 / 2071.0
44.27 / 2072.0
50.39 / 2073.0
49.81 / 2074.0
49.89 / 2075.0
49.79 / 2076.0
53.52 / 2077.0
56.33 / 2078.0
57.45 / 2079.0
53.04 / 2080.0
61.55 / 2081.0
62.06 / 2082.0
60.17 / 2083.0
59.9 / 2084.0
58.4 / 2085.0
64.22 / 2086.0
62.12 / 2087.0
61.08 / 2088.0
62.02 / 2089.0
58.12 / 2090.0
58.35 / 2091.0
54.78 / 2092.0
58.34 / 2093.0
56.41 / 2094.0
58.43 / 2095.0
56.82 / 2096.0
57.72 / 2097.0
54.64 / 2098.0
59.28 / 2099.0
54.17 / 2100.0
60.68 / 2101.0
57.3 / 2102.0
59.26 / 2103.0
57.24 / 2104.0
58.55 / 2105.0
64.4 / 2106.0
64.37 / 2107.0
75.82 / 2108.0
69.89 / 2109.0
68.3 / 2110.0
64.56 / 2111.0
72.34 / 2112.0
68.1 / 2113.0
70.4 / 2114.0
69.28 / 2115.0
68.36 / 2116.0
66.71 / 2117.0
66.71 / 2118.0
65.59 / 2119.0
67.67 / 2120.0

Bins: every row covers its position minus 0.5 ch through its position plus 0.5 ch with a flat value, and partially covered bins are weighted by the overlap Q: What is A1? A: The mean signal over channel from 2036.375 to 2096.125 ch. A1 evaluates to 46.2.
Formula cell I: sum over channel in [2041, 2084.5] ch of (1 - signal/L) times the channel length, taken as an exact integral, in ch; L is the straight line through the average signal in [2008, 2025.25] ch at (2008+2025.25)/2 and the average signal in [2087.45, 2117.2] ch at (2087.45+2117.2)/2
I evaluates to 6.9 ch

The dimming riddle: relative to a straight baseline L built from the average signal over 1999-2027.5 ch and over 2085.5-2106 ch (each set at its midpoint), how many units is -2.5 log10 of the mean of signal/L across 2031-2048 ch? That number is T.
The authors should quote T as 0.27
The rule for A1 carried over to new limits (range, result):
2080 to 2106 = 58.9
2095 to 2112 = 61.7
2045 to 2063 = 40.3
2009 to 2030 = 39.9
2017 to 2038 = 38.1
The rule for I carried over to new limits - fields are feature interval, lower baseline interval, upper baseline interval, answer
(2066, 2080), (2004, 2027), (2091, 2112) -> 1.8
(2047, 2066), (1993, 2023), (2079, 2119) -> 3.9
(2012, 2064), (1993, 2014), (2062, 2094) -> 5.2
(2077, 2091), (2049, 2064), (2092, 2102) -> -2.0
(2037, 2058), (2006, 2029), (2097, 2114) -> 4.0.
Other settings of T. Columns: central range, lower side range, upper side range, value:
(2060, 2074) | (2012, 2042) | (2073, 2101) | 0.250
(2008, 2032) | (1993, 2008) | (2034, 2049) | -0.104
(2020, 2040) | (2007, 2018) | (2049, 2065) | 0.075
